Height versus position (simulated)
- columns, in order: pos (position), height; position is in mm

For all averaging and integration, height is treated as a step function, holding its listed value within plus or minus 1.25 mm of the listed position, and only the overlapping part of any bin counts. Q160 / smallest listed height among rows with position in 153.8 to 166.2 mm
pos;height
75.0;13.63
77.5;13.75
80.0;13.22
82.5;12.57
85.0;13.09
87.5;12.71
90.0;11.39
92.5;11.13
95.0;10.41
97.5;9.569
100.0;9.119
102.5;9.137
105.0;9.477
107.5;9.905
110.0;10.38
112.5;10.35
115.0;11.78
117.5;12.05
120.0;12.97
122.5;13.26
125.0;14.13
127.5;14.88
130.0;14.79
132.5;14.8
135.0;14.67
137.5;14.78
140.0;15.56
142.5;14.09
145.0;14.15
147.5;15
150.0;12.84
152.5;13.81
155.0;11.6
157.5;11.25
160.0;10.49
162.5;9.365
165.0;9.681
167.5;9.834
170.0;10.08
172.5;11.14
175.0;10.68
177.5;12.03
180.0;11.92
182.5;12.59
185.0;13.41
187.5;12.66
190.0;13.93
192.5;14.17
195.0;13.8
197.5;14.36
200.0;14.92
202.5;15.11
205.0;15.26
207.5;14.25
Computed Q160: 9.365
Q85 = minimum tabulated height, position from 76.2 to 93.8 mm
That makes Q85 11.13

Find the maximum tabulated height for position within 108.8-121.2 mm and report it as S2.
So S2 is 12.97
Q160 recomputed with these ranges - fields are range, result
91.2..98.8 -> 9.569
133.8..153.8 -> 12.84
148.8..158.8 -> 11.25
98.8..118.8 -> 9.119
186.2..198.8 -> 12.66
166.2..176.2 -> 9.834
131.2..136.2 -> 14.67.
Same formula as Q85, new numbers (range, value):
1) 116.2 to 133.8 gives 12.05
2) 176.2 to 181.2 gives 11.92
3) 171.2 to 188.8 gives 10.68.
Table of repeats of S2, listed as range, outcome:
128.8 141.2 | 15.56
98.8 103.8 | 9.137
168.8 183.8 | 12.59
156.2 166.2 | 11.25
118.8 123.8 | 13.26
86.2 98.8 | 12.71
